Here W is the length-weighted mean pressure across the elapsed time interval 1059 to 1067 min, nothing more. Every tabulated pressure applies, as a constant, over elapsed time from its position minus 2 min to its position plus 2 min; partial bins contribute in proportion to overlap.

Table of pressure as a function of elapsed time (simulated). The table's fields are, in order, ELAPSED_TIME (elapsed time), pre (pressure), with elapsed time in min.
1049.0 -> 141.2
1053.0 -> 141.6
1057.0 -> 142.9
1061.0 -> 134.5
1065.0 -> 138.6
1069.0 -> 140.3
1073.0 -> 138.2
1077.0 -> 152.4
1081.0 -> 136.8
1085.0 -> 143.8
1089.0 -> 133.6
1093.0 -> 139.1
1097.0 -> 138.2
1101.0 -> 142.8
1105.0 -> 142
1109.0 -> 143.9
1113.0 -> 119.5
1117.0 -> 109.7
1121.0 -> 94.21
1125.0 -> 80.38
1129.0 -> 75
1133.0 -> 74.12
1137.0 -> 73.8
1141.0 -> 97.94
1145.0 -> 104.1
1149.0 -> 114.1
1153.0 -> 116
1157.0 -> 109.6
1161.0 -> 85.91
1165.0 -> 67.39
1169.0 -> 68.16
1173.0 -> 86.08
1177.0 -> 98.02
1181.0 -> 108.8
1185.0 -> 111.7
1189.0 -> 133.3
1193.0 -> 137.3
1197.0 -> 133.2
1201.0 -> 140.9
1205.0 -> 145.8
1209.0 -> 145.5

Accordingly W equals 137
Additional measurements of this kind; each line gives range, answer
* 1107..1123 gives 117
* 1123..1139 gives 75.8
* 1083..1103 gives 140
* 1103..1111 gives 143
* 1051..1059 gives 142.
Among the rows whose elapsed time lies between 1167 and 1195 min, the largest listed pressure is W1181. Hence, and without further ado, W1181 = 137.3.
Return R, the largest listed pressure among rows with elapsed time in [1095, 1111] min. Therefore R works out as 143.9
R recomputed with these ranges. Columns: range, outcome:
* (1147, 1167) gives 116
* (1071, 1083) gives 152.4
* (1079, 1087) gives 143.8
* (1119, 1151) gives 114.1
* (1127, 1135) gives 75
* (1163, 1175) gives 86.08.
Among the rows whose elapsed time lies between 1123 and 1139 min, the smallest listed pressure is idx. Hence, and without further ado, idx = 73.8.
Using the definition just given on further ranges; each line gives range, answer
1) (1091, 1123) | 94.21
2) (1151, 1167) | 67.39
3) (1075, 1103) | 133.6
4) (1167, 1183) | 68.16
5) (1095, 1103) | 138.2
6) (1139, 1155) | 97.94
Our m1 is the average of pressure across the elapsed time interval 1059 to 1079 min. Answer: 141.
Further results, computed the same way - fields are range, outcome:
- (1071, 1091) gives 141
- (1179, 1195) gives 123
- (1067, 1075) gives 139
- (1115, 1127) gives 94.8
